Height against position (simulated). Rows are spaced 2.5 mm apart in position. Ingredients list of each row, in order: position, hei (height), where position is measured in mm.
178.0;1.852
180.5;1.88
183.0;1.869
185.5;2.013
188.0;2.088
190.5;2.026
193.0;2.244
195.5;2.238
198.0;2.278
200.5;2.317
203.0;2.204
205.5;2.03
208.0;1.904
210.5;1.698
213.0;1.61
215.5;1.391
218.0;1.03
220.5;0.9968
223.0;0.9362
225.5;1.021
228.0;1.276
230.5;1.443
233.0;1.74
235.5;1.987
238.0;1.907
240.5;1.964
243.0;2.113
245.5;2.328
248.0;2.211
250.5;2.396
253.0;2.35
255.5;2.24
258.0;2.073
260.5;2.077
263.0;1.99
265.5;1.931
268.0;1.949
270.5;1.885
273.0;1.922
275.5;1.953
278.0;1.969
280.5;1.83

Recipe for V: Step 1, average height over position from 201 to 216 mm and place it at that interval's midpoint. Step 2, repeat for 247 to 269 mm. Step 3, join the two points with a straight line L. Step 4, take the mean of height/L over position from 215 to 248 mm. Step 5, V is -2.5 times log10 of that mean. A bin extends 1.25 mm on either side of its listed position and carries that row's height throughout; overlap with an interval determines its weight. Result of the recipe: 0.26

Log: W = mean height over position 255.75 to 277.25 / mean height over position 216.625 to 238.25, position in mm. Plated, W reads 1.47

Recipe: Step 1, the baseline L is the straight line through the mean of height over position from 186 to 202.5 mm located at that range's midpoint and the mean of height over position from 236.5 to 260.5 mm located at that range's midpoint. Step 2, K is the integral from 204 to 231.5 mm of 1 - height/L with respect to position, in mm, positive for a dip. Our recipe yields 9.8 mm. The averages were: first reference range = 2.19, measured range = 1.4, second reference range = 2.17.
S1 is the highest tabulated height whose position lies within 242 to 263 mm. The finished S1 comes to 2.396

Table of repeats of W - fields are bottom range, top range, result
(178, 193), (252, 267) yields 1.06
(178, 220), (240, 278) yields 1.10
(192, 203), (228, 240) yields 0.76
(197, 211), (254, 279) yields 0.96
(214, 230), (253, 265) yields 1.87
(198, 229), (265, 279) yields 1.23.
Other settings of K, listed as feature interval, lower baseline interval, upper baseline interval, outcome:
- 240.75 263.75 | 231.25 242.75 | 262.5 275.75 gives -3.3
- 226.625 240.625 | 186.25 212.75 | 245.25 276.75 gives 2.6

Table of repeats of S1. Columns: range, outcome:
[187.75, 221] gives 2.317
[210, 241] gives 1.987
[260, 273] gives 2.077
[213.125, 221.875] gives 1.391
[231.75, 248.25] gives 2.328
